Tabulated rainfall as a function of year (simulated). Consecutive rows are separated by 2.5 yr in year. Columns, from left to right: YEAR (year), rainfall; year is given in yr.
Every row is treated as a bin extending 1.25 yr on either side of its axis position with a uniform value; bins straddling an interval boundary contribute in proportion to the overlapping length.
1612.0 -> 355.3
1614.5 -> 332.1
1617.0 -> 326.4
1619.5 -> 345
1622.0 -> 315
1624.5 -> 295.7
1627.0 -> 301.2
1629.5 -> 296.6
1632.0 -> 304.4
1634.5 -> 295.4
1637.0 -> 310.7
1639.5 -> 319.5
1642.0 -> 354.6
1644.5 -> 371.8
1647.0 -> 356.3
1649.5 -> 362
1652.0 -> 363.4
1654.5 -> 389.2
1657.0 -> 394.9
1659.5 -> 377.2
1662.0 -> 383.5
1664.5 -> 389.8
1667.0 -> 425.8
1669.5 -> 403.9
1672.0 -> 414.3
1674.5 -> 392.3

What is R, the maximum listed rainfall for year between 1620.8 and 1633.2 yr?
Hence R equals 315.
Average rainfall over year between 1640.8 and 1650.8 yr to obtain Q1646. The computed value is 361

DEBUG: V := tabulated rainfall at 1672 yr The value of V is 414.3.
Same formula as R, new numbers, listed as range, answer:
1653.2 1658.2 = 394.9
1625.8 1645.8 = 371.8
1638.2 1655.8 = 389.2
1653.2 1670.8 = 425.8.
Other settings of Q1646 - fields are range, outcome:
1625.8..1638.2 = 302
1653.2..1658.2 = 392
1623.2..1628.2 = 299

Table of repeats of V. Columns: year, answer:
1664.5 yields 389.8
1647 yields 356.3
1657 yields 394.9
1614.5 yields 332.1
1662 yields 383.5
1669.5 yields 403.9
